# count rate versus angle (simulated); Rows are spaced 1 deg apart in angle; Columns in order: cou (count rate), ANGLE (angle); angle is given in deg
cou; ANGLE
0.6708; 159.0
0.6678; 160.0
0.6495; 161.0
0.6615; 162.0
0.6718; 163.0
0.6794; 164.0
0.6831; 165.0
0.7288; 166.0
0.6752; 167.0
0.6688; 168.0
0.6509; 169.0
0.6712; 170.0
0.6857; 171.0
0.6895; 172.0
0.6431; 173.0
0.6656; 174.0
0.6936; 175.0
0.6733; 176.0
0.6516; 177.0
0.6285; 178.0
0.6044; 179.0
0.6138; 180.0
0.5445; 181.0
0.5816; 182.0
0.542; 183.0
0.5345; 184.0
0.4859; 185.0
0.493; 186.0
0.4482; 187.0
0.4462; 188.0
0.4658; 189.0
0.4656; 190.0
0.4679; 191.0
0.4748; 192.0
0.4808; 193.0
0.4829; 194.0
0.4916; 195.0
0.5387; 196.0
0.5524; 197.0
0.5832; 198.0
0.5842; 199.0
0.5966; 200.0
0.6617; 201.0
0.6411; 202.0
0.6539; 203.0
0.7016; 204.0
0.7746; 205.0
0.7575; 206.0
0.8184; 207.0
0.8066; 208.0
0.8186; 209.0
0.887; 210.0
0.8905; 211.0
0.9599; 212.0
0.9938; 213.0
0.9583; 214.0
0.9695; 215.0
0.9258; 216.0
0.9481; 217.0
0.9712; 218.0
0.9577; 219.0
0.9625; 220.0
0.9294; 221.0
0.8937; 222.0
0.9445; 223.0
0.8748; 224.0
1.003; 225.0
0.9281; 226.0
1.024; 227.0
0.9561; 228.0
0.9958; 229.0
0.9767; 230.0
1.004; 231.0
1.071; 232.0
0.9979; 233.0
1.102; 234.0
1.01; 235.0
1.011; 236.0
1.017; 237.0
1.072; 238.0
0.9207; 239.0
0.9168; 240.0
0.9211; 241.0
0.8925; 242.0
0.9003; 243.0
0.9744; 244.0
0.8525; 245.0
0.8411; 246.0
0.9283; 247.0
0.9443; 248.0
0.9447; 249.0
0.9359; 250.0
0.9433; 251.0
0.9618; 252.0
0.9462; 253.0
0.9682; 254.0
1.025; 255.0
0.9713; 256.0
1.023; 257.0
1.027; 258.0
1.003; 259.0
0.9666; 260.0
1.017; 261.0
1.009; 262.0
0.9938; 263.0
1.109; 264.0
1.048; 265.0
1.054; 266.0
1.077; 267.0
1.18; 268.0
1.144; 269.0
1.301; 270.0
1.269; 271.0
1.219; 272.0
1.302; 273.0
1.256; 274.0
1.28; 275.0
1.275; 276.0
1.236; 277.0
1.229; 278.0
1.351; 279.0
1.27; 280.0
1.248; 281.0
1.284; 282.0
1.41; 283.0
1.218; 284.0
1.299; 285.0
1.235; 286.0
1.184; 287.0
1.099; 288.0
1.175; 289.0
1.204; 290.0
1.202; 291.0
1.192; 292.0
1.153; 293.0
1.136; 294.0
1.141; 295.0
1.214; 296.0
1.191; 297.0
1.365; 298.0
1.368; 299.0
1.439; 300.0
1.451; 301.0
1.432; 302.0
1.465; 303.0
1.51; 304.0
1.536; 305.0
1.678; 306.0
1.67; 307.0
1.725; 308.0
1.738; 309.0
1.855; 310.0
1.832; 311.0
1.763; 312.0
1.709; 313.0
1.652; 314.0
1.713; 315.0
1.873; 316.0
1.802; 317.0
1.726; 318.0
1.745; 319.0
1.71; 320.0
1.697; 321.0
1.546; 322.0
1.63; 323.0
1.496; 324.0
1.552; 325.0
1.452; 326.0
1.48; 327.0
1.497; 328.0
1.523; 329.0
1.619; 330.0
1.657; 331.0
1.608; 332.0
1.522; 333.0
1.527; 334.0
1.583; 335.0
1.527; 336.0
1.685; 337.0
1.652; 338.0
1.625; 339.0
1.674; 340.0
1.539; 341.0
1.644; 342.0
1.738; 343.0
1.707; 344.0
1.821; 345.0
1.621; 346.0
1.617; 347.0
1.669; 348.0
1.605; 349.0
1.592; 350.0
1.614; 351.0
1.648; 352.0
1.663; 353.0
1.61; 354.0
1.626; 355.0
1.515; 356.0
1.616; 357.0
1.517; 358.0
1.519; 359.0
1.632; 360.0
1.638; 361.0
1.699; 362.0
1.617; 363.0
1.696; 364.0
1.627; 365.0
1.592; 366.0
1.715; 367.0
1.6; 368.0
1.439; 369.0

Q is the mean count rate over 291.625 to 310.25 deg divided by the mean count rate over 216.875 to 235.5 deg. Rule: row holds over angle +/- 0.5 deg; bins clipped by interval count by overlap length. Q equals 1.46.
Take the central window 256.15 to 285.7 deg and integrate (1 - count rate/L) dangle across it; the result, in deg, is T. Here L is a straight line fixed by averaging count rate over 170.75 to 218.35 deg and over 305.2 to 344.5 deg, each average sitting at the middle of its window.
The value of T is 1.7 deg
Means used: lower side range 0.665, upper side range 1.65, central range 1.17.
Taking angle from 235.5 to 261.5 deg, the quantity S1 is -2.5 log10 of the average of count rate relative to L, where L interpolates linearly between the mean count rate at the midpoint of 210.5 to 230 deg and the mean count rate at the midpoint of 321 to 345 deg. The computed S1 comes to 0.16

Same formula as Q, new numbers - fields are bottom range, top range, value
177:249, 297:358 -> 2.04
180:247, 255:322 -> 1.69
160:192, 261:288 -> 1.99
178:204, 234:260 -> 1.77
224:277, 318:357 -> 1.57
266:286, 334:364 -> 1.30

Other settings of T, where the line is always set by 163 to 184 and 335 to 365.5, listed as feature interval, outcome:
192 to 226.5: 2.7 deg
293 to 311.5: -1.5 deg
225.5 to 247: 0.5 deg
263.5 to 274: 0.0 deg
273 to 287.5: -0.4 deg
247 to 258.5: 1.2 deg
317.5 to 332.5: -1.1 deg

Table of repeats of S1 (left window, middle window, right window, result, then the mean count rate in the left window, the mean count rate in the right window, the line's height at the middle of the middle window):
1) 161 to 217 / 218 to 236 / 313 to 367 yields -0.09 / 0.659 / 1.63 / 0.903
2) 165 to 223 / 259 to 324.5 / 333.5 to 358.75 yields -0.06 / 0.688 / 1.62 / 1.29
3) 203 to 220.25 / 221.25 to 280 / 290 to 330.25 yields 0.10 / 0.88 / 1.53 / 1.14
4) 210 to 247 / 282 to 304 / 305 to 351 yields 0.11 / 0.959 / 1.65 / 1.41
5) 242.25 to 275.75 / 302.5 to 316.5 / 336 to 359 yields -0.22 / 1.04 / 1.63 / 1.38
